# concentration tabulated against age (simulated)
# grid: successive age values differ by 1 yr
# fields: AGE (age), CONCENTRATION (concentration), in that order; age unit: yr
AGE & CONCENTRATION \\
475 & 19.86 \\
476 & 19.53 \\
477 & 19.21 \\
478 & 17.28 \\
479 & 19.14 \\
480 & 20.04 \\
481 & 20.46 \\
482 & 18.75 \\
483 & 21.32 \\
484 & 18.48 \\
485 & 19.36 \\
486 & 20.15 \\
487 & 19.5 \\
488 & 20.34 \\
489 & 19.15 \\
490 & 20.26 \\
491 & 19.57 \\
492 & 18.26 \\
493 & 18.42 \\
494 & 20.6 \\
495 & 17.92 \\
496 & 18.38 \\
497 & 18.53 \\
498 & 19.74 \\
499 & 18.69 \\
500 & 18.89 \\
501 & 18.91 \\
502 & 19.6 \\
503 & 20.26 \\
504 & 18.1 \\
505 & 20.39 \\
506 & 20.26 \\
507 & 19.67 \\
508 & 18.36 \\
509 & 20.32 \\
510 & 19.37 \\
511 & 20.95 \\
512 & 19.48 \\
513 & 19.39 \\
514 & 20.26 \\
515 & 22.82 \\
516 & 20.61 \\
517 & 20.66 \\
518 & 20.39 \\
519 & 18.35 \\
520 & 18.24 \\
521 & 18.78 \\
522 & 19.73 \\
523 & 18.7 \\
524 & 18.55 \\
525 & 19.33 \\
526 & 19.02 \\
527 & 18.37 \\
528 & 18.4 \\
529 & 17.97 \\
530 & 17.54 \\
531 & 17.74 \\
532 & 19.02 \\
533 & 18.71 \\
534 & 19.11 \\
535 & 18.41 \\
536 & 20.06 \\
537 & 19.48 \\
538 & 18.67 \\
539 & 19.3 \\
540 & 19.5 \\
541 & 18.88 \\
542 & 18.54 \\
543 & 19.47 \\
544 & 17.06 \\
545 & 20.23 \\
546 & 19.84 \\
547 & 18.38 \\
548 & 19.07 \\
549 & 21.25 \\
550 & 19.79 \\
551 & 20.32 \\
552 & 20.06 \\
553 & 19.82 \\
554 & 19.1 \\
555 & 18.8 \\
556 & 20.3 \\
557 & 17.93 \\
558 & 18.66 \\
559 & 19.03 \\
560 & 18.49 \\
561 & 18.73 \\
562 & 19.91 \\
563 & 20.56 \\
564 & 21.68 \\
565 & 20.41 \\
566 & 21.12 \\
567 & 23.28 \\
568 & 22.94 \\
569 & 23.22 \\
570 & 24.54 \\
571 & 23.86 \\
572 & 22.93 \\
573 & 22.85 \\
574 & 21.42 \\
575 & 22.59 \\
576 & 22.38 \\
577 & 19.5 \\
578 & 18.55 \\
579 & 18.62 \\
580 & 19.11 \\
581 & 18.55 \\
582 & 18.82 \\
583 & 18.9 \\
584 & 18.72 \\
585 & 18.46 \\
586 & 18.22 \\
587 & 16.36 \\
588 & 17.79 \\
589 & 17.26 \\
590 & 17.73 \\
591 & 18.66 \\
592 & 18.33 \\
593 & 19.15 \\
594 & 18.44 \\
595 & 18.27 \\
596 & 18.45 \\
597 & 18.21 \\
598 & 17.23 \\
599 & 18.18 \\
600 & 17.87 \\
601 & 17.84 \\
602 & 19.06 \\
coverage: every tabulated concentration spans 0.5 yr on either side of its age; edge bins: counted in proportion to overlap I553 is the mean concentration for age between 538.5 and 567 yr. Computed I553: 19.6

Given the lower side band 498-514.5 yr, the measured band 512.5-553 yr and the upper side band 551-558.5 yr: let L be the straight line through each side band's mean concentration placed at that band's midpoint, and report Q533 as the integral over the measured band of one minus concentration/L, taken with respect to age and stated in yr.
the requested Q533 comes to 0.3 yr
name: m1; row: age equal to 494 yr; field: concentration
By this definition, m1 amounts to 20.6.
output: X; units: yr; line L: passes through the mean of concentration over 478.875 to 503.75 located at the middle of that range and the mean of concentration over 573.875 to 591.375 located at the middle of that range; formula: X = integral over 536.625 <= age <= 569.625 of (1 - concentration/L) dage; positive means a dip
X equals -1.3 yr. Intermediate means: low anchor 19.4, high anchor 18.9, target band 19.8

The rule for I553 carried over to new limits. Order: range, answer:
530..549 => 19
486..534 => 19.3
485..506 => 19.3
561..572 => 22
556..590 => 20.1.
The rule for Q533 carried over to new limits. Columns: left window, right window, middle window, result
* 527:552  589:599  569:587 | -1.9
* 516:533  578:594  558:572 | -2.1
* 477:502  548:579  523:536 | 1.0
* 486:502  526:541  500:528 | -0.9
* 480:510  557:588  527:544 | 1.0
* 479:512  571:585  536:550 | 0.5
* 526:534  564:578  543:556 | 0.4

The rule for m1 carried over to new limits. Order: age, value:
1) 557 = 17.93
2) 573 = 22.85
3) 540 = 19.5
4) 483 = 21.32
